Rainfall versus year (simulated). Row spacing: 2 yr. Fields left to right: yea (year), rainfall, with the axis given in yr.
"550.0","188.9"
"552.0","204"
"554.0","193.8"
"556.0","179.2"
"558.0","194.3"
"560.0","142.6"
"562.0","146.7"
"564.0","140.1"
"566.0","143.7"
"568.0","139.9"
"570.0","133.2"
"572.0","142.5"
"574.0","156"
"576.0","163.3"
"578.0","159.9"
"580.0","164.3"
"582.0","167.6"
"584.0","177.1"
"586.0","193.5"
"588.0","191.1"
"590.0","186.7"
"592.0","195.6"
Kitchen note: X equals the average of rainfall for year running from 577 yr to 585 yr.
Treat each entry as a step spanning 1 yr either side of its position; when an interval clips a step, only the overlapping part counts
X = 167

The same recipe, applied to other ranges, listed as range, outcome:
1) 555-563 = 166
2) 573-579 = 160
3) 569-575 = 144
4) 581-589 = 182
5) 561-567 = 143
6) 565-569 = 142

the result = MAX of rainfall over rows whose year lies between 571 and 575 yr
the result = 156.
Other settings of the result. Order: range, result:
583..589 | 193.5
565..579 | 163.3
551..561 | 204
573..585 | 177.1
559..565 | 146.7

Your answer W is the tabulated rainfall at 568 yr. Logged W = 139.9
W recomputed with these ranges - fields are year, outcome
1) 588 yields 191.1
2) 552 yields 204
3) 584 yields 177.1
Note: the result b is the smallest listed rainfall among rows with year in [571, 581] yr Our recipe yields 142.5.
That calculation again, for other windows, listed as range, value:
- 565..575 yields 133.2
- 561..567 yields 140.1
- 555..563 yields 142.6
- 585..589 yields 191.1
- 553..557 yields 179.2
